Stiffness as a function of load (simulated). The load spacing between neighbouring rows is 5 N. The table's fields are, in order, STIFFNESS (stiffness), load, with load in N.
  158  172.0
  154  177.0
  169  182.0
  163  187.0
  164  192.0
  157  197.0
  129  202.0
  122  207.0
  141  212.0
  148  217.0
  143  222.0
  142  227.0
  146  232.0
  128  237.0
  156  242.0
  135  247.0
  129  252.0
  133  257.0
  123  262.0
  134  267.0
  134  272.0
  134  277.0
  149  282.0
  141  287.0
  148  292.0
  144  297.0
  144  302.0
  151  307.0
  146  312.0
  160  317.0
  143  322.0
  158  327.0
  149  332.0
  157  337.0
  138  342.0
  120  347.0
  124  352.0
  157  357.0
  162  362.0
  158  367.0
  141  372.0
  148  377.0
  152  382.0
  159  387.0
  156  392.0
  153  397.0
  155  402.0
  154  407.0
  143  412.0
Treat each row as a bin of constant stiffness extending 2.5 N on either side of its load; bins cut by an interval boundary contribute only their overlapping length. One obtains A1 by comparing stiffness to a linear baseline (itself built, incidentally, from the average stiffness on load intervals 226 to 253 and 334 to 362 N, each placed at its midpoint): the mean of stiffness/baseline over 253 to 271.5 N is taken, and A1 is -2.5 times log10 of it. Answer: 0.08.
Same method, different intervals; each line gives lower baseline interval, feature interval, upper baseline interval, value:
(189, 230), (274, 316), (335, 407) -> 0.01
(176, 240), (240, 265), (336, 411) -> 0.10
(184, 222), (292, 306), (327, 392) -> 0.01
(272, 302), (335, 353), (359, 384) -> 0.11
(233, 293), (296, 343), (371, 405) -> -0.04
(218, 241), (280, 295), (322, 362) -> -0.02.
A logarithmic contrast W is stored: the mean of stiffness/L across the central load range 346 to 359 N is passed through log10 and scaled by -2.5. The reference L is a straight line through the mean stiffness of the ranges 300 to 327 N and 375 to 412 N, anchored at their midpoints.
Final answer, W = 0.13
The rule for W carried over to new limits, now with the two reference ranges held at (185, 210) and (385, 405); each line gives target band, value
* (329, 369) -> 0.06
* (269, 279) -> 0.12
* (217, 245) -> 0.04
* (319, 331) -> 0.01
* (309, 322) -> 0.01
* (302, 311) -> 0.02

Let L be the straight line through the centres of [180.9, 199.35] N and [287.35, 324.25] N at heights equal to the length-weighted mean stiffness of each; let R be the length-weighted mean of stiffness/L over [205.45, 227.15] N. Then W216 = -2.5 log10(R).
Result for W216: 0.14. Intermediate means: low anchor 163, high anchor 148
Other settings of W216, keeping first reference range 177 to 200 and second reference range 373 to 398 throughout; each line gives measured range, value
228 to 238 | 0.149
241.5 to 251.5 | 0.137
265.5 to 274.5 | 0.178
